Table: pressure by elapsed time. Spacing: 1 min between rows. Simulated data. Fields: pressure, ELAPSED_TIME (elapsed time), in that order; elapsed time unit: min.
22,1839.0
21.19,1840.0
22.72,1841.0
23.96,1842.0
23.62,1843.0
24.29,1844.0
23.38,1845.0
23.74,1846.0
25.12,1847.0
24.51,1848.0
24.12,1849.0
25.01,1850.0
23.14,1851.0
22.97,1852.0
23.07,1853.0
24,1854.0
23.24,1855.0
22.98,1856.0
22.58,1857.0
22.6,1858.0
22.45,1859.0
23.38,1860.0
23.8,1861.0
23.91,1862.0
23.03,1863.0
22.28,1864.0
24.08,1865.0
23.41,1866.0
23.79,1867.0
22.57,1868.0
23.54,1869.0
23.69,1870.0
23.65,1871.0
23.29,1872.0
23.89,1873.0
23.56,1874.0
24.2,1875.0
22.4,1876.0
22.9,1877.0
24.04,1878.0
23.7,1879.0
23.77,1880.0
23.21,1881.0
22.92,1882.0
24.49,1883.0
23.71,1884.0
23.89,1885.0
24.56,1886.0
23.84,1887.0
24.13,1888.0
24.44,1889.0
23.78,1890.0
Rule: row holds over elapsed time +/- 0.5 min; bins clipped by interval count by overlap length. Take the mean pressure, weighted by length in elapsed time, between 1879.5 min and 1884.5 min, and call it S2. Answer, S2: 23.6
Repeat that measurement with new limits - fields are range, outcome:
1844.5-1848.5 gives 24.2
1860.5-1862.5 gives 23.9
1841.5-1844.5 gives 24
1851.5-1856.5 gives 23.3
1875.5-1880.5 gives 23.4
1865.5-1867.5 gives 23.6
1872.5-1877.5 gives 23.4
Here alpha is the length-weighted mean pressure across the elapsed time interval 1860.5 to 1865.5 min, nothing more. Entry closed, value 23.4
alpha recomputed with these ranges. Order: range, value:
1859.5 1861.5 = 23.6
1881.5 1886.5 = 23.9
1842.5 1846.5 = 23.8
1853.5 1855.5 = 23.6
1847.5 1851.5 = 24.2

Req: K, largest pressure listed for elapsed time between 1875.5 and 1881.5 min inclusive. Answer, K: 24.04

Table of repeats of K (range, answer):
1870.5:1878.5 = 24.2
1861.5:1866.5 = 24.08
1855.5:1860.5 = 23.38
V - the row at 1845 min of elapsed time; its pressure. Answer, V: 23.38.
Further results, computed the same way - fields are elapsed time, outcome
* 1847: 25.12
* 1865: 24.08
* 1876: 22.4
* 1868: 22.57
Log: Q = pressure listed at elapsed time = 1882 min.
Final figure 22.92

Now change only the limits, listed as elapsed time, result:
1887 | 23.84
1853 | 23.07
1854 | 24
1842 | 23.96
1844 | 24.29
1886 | 24.56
